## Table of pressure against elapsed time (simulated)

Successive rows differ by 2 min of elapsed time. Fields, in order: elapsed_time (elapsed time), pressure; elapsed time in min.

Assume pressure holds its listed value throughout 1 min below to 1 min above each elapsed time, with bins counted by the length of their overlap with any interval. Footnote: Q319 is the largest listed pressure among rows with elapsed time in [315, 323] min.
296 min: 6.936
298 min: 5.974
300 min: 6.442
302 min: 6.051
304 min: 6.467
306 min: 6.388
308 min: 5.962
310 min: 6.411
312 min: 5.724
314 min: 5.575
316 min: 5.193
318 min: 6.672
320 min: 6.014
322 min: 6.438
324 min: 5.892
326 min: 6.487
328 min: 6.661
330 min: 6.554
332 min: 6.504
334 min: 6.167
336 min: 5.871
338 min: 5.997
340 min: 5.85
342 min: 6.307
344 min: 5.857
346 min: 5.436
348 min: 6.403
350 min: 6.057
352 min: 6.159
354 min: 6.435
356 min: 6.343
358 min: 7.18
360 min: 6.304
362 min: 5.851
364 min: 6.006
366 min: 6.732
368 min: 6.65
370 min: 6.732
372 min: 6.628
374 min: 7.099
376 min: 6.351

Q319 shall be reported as 6.672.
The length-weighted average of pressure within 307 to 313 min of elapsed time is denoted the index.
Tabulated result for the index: 6.03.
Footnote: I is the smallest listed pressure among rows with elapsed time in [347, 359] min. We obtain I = 6.057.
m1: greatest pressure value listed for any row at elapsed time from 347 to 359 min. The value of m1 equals 7.18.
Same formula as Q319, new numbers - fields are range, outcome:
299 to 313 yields 6.467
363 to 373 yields 6.732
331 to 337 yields 6.504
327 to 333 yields 6.661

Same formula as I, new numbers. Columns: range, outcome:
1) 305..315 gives 5.575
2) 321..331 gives 5.892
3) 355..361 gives 6.304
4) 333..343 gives 5.85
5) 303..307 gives 6.388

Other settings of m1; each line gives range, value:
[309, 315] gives 6.411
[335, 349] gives 6.403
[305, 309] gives 6.388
